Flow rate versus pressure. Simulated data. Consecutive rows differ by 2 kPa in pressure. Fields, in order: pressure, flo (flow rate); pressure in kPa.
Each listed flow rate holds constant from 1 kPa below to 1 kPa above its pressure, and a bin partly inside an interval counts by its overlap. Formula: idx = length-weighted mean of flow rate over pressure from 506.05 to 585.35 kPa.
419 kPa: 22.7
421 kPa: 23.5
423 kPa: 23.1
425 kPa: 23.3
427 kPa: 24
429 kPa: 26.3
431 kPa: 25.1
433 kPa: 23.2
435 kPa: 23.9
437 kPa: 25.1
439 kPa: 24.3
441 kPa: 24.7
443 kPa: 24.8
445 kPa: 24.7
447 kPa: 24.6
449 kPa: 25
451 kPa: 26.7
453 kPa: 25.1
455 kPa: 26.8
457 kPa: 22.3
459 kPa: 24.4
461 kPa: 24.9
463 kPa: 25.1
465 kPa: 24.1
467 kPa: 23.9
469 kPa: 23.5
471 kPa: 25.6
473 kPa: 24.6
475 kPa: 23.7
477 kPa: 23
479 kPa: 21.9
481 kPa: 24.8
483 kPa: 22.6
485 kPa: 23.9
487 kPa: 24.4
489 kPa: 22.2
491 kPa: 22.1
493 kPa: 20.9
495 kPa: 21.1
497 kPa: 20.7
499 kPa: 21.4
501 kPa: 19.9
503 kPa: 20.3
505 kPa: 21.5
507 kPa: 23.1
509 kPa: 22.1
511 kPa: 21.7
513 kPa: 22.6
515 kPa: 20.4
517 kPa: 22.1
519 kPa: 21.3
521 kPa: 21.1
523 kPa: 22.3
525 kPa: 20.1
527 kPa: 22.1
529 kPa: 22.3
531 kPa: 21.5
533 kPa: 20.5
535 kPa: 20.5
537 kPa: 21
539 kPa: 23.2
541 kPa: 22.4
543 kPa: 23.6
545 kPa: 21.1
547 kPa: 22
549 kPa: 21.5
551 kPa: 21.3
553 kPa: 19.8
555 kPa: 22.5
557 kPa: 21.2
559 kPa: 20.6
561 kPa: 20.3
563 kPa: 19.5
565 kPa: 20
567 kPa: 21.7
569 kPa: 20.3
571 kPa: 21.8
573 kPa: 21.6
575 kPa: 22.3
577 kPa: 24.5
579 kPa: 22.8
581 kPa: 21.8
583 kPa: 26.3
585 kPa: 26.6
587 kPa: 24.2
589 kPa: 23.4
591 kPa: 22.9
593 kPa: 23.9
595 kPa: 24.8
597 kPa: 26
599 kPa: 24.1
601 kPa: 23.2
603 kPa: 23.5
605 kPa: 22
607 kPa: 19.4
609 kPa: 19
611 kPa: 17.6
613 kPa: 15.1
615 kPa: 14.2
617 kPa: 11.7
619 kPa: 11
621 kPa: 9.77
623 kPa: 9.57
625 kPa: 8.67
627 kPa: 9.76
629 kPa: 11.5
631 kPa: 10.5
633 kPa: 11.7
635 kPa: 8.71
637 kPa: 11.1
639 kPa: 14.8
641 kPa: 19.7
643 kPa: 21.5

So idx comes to 21.8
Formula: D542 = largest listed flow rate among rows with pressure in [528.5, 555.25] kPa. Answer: 23.6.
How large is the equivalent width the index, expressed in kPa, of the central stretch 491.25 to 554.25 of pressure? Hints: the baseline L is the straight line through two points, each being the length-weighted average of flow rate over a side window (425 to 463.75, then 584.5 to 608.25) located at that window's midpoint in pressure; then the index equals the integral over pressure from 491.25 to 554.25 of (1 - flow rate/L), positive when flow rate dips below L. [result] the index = 6.9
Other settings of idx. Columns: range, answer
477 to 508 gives 22.1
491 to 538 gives 21.3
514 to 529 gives 21.4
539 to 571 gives 21.3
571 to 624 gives 20.5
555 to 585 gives 21.9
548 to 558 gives 21.3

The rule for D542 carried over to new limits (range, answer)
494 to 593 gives 26.6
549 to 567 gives 22.5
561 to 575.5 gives 22.3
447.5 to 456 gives 26.8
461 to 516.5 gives 25.6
